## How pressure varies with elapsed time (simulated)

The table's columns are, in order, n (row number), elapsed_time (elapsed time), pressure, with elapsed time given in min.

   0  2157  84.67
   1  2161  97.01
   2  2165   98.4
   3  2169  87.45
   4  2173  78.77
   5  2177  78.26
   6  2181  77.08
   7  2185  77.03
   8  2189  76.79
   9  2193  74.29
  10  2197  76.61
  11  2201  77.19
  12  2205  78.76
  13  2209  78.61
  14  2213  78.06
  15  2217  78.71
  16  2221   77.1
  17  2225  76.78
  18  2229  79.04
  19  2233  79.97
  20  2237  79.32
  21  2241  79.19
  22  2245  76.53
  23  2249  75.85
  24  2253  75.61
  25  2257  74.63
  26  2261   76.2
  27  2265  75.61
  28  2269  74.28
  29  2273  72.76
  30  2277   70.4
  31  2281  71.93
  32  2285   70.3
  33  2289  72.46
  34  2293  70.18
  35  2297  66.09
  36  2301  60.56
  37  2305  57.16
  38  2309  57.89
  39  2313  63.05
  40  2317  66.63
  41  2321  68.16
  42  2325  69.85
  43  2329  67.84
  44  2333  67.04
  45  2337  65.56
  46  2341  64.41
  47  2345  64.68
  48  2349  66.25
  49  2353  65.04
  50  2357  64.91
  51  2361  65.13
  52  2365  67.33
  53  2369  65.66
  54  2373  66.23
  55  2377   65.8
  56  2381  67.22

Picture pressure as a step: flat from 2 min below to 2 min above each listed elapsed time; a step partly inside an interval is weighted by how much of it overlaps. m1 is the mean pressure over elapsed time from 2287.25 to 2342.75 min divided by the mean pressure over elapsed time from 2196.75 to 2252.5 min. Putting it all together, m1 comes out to 0.84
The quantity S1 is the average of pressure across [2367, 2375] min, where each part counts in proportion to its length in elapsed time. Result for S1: 65.9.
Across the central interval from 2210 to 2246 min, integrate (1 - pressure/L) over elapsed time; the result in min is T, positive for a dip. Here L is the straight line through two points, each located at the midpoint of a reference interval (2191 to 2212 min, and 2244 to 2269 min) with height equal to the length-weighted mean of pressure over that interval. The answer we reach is -0.9 min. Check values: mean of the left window 77.1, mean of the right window 75.6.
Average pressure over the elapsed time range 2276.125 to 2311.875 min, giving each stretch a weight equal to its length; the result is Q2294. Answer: 66.1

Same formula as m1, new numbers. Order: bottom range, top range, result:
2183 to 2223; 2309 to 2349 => 0.85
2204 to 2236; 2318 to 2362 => 0.85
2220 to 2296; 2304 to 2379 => 0.87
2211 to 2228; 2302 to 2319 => 0.79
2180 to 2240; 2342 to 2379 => 0.84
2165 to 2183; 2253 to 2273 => 0.91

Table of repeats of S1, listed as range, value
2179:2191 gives 77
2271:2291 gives 71.6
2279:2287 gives 71.1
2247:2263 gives 75.6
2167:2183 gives 80.4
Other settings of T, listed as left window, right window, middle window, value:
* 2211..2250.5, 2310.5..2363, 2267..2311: 2.4 min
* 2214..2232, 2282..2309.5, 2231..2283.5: -2.4 min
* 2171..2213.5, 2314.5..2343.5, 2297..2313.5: 2.1 min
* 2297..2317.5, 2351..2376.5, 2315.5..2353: -2.0 min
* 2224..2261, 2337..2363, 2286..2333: 2.8 min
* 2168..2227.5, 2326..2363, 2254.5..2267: -0.5 min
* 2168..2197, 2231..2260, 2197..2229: -0.1 min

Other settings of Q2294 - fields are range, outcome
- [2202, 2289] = 76.1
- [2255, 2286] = 73.4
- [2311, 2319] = 64.8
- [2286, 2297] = 70.3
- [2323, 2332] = 68.6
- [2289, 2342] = 65.2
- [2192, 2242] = 78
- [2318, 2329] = 68.6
